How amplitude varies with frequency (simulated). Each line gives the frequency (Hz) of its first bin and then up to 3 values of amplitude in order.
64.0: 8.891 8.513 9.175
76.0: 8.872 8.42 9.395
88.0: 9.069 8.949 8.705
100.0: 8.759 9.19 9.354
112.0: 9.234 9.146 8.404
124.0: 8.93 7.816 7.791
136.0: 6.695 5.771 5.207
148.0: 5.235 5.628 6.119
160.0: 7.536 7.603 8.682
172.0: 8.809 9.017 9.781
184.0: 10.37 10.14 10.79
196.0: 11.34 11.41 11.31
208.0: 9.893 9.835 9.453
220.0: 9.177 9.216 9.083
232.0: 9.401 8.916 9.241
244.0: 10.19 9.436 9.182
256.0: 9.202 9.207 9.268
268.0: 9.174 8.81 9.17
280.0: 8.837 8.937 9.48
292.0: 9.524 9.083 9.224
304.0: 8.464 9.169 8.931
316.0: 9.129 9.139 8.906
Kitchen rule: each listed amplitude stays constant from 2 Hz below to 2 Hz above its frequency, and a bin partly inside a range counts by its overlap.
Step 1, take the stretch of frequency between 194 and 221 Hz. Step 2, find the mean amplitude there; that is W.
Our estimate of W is 10.4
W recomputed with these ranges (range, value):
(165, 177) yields 8.72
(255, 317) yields 9.1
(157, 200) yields 9.42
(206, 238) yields 9.37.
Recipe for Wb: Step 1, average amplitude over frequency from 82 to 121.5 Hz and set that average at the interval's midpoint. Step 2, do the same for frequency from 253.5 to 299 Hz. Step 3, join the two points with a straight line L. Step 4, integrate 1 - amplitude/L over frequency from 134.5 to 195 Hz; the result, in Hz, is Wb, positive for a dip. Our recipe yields 7.89 Hz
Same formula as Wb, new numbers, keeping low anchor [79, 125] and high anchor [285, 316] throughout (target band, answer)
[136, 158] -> 8.1 Hz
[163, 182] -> 0.4 Hz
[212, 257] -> -1.3 Hz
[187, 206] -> -4.2 Hz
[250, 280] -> -0.1 Hz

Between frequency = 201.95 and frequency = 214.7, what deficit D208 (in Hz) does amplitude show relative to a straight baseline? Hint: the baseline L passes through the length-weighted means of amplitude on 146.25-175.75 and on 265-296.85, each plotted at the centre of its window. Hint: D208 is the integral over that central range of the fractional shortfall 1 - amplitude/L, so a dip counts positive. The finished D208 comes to -3.7 Hz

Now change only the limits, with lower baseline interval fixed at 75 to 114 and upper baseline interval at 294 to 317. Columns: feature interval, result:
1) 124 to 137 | 1.84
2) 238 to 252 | -0.88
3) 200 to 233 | -2.89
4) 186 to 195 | -1.57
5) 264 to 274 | -0.06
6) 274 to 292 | -0.32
